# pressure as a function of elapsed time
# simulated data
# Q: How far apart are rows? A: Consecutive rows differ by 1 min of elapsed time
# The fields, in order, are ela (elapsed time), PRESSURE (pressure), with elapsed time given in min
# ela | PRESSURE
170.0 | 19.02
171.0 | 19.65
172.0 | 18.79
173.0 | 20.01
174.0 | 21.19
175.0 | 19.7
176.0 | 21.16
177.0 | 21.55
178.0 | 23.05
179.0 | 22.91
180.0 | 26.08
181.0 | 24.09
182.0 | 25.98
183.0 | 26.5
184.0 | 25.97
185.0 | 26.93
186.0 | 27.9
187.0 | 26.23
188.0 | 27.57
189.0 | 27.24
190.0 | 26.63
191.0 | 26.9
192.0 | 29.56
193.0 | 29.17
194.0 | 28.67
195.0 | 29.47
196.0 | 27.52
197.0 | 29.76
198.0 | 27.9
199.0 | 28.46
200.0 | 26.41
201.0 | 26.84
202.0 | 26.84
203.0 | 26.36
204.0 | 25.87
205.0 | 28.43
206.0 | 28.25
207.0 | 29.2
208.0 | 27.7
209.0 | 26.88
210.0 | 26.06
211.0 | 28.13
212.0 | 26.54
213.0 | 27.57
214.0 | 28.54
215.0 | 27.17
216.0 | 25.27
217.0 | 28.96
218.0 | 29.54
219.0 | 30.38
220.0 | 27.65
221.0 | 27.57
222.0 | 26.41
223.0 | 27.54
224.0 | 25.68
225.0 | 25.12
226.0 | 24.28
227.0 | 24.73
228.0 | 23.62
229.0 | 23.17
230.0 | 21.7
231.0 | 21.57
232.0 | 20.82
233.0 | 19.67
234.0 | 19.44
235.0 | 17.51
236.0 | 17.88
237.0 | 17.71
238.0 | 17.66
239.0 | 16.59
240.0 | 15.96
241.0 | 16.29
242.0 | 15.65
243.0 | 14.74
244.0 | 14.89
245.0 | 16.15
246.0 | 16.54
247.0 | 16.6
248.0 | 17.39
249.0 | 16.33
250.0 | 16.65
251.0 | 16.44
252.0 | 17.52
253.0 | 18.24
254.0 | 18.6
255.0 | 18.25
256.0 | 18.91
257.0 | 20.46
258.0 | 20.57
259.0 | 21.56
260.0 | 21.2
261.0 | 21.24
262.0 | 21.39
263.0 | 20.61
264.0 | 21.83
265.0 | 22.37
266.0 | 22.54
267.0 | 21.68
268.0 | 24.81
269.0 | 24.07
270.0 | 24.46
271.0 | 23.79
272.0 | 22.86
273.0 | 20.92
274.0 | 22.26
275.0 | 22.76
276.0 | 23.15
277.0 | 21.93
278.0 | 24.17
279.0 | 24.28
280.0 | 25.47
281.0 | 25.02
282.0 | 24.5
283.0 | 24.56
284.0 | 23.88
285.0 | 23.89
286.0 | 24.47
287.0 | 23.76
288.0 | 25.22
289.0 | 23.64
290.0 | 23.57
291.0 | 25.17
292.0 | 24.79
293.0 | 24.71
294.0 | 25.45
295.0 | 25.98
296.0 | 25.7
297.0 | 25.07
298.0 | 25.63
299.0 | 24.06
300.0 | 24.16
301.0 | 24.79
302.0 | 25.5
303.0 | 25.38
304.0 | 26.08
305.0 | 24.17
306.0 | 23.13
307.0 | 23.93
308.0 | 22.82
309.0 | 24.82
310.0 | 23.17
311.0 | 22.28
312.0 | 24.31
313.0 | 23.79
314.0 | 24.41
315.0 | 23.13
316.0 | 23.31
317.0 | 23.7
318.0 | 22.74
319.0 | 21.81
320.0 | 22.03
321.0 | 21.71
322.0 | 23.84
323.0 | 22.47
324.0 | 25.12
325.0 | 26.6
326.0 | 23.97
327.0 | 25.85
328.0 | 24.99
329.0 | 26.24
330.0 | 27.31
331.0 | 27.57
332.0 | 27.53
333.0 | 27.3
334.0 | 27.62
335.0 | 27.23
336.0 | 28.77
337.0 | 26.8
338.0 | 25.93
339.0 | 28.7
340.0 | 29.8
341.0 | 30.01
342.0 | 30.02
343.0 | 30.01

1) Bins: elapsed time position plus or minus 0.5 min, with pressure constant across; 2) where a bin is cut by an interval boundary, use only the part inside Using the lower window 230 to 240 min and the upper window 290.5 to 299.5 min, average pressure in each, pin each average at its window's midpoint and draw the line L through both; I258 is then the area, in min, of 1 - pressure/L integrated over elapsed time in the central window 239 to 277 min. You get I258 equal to 2.9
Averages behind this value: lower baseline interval 18.8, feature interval 19.7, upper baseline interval 25.2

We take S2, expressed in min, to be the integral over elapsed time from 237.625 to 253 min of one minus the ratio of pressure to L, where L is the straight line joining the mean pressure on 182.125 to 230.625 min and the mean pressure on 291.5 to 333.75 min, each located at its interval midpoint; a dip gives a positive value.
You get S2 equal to 5.7 min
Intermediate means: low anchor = 27.1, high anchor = 24.6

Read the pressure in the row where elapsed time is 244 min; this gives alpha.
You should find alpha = 14.89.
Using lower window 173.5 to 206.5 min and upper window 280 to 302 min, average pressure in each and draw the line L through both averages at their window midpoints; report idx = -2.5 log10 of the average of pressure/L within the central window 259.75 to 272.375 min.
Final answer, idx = 0.12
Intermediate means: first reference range 26.3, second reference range 24.7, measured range 22.5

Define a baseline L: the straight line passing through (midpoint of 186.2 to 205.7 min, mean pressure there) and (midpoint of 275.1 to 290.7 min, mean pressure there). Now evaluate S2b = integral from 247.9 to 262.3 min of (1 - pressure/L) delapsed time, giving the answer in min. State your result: 3.6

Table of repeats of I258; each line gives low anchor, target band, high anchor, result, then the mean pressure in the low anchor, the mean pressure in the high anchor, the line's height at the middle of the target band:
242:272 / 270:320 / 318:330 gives -4.24 min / 19.6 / 24.1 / 22.2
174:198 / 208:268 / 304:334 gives 8.92 min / 26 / 24.4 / 25.4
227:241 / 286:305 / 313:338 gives -1.33 min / 19.6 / 25.1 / 23.3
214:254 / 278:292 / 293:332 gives -0.71 min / 21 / 24.4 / 23.2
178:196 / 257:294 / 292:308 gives 2.96 min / 26.8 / 24.8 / 25.3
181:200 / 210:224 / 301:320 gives -0.49 min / 27.6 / 23.8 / 26.7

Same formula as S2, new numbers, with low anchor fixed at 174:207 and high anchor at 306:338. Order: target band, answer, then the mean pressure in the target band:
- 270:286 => 1.06 min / 23.6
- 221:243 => 4.23 min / 20.9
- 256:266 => 1.69 min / 21.2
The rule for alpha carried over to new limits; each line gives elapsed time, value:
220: 27.65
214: 28.54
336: 28.77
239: 16.59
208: 27.7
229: 23.17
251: 16.44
